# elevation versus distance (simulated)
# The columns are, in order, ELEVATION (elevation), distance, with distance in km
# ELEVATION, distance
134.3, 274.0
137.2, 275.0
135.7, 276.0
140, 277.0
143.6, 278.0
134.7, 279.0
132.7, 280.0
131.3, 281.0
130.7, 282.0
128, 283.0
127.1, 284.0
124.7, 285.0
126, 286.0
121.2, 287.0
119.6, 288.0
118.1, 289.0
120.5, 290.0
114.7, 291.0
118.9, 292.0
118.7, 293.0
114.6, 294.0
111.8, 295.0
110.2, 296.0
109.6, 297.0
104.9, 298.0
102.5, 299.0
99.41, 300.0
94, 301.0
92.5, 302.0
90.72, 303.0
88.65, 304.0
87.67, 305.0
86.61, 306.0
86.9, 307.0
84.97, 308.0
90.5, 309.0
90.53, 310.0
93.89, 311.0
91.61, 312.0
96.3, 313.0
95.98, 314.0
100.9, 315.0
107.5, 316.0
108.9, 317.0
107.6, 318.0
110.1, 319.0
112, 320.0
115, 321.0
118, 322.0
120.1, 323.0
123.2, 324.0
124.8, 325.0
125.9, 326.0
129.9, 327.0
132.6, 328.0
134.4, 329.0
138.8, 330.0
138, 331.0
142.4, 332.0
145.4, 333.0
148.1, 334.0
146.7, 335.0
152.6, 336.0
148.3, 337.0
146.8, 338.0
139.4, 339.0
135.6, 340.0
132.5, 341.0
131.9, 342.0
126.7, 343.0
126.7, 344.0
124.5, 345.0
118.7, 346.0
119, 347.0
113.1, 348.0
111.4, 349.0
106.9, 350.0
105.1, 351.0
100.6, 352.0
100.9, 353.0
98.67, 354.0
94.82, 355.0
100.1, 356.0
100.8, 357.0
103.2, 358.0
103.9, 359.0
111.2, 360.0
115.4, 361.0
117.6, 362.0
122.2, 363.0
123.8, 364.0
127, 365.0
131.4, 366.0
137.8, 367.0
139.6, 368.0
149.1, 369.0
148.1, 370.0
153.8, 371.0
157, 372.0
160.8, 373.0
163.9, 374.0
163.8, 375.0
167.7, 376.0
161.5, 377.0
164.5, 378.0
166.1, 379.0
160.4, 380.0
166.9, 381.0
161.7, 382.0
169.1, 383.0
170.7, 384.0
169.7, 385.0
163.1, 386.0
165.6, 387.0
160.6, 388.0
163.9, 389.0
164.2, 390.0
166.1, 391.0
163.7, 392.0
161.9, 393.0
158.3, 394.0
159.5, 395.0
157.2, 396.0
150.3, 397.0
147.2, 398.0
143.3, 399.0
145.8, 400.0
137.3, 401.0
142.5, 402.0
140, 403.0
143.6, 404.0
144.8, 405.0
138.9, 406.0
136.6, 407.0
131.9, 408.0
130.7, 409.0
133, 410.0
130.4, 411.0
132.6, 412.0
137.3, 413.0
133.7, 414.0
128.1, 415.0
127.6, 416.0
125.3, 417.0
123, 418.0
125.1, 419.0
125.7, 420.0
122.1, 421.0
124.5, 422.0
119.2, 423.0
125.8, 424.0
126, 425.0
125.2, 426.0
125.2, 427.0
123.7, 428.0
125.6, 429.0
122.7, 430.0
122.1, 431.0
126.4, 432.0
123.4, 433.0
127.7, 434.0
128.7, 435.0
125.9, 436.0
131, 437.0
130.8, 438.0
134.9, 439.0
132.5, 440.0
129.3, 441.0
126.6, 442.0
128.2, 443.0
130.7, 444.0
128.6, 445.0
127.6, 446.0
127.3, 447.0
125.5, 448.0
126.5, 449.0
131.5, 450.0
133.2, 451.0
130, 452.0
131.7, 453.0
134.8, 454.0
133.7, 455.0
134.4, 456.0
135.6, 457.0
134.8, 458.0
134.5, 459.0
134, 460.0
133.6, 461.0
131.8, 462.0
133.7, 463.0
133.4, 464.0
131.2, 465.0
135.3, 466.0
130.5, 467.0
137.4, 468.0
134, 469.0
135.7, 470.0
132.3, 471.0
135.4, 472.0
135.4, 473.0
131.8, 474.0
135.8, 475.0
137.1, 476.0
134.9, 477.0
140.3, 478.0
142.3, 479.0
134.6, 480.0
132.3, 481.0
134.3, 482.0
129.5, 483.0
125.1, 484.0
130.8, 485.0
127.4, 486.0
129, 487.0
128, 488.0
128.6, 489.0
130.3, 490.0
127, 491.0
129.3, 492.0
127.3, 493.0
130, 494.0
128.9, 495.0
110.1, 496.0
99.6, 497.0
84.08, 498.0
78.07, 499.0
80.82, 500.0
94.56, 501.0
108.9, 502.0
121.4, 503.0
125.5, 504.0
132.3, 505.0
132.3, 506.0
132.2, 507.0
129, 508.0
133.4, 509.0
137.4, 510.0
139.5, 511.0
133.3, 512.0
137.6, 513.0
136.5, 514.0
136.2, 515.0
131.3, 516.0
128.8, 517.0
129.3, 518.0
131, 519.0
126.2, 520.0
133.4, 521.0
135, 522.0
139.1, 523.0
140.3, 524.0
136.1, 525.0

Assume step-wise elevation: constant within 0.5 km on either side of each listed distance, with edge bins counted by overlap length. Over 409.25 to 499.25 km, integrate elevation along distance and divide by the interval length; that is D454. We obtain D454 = 129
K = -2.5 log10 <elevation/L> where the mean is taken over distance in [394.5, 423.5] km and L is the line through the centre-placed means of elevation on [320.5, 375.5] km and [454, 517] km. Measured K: -0.06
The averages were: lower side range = 128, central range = 136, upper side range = 128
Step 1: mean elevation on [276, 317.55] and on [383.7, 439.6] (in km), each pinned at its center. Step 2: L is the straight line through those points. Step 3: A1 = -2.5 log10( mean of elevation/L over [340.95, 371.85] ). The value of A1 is 0.05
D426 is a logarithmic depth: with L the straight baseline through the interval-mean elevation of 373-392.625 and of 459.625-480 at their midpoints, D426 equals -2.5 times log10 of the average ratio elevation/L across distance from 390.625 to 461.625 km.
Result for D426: 0.12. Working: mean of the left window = 165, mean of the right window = 135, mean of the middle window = 134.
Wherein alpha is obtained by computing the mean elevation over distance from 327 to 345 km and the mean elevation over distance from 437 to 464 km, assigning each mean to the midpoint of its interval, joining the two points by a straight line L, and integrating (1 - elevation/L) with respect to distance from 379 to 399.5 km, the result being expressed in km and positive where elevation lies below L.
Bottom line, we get -3.9 km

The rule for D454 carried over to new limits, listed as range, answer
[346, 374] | 121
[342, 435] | 136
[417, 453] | 127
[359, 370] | 127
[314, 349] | 127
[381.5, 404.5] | 157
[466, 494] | 132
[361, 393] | 154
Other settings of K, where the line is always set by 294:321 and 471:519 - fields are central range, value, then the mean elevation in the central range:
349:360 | 0.04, 102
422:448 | -0.08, 127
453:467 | -0.11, 134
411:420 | -0.13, 129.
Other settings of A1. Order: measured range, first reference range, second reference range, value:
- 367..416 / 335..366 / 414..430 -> -0.23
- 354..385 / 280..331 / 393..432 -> -0.12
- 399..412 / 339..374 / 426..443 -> -0.10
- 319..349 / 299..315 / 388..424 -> -0.24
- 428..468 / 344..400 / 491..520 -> 0.00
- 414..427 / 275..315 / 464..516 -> -0.03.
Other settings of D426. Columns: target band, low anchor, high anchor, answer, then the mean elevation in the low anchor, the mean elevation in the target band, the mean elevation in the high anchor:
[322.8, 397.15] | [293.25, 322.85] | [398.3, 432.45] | -0.200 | 101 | 139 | 131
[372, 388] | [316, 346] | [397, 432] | -0.249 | 130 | 165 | 132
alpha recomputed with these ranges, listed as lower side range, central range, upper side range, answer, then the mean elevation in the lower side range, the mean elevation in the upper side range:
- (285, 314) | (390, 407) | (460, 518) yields -5.0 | 103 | 128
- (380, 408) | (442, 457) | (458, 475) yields 0.9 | 155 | 134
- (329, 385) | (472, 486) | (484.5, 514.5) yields -1.1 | 135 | 122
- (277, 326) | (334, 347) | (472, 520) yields -2.5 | 111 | 126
